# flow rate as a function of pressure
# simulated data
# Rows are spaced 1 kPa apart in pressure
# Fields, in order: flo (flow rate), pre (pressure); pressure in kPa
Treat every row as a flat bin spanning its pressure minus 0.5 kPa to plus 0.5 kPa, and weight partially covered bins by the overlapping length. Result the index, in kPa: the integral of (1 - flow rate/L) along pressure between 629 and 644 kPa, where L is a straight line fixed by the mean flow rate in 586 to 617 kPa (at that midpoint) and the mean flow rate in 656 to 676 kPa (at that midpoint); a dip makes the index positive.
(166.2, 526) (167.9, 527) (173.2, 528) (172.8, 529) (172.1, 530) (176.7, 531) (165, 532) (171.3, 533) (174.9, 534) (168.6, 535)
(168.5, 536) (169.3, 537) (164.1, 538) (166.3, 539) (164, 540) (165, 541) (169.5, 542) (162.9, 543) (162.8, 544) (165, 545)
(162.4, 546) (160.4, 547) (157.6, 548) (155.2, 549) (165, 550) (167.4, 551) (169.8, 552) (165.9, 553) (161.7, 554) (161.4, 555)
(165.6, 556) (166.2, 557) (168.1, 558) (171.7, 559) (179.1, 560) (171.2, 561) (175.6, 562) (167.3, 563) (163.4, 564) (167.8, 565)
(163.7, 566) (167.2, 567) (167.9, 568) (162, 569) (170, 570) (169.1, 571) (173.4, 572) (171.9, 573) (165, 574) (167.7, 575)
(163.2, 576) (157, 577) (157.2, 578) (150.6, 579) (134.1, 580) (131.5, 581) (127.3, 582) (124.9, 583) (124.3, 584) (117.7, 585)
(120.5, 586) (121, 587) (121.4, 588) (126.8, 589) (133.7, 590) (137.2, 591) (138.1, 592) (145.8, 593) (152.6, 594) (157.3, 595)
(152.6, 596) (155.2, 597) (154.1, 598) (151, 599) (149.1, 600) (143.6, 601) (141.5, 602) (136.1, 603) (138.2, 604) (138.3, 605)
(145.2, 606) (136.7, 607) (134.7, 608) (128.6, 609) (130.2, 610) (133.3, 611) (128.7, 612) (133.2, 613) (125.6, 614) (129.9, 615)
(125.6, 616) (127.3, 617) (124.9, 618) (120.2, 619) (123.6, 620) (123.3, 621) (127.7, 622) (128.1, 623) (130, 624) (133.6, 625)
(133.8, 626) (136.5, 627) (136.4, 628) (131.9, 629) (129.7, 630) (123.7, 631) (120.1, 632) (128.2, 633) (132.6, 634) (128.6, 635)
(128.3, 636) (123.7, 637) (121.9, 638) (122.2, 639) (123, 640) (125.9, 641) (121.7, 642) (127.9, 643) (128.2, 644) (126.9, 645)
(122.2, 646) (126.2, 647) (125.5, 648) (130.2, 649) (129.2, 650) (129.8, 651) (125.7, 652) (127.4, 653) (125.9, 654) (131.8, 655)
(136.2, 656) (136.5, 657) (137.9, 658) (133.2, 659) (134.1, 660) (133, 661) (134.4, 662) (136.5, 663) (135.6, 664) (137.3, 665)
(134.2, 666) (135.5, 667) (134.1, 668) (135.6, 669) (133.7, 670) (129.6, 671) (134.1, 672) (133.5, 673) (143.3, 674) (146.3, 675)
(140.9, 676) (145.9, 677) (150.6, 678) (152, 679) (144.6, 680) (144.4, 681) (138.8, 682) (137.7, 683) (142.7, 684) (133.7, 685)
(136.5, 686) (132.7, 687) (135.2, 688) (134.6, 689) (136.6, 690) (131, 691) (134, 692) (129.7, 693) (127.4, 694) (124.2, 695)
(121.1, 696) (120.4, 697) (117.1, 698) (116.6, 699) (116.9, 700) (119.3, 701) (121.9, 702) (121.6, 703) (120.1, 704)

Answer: 1.2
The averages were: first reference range 138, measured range 126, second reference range 136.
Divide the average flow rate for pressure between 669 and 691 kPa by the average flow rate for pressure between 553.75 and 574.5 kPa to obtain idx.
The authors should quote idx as 0.8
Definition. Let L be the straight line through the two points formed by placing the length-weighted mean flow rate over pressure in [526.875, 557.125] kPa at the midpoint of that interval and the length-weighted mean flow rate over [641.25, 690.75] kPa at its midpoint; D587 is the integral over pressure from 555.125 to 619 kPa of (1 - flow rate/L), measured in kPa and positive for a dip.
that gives 3.3 kPa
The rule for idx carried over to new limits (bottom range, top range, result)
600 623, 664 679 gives 1.05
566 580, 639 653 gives 0.77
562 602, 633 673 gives 0.87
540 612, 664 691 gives 0.91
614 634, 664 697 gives 1.06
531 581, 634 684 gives 0.81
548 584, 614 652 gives 0.79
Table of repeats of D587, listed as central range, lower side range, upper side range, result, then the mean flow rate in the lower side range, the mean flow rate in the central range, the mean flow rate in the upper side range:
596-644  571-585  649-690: 3.85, 149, 132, 136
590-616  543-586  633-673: 1.16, 159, 140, 130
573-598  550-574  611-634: 1.77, 168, 142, 128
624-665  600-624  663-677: 1.55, 132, 130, 137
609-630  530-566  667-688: 3.11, 167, 129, 139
